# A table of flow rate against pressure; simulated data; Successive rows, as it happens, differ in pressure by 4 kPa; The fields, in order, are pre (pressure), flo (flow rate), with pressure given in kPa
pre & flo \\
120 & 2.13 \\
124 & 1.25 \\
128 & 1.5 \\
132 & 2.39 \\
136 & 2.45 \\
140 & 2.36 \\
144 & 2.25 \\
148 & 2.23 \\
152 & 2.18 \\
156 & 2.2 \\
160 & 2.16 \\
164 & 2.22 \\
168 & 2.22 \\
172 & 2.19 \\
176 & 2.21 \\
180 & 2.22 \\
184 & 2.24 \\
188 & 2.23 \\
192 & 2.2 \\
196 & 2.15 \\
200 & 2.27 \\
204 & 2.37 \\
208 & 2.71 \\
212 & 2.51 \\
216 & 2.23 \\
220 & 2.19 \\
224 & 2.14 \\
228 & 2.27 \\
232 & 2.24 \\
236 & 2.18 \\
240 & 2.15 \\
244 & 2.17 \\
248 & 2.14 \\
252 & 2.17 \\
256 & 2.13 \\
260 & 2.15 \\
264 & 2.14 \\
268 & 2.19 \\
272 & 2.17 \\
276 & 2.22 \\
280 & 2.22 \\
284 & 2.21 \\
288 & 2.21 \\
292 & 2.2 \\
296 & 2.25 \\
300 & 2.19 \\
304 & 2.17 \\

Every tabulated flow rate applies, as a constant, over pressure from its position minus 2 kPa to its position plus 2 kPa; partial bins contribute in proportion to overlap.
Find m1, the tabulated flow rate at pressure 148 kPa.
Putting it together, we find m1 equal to 2.23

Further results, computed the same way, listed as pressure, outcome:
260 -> 2.15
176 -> 2.21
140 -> 2.36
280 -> 2.22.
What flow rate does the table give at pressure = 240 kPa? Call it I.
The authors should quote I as 2.15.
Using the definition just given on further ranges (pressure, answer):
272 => 2.17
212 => 2.51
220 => 2.19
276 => 2.22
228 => 2.27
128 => 1.5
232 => 2.24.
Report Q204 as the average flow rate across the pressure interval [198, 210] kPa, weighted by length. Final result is 2.45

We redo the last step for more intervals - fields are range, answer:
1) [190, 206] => 2.25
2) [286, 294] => 2.21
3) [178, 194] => 2.22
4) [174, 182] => 2.21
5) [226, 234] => 2.25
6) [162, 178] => 2.21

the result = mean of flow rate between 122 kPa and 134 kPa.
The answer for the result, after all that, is 1.71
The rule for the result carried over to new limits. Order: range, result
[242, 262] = 2.15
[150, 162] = 2.18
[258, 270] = 2.16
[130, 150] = 2.34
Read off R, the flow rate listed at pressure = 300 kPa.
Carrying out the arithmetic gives 2.19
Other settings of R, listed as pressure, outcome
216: 2.23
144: 2.25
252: 2.17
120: 2.13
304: 2.17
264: 2.14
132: 2.39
